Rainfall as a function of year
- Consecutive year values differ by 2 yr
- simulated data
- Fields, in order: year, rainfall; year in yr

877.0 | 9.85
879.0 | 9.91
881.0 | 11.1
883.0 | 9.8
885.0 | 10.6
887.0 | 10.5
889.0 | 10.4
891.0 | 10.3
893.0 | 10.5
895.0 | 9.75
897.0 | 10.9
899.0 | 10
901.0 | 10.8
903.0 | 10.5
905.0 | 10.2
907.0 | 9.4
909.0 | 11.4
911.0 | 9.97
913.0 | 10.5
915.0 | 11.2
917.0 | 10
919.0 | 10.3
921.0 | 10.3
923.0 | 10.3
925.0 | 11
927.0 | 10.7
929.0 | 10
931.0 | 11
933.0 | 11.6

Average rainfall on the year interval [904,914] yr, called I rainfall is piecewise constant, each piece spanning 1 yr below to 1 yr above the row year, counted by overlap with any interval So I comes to 10.3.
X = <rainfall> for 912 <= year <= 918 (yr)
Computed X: 10.6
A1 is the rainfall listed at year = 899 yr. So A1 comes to 10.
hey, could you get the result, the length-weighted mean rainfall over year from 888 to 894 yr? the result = 10.4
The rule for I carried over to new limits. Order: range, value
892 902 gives 10.4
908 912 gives 10.7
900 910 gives 10.5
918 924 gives 10.3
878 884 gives 10.3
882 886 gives 10.2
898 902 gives 10.4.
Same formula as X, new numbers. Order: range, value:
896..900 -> 10.4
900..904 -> 10.7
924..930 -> 10.6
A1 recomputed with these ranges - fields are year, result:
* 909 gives 11.4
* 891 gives 10.3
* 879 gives 9.91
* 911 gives 9.97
